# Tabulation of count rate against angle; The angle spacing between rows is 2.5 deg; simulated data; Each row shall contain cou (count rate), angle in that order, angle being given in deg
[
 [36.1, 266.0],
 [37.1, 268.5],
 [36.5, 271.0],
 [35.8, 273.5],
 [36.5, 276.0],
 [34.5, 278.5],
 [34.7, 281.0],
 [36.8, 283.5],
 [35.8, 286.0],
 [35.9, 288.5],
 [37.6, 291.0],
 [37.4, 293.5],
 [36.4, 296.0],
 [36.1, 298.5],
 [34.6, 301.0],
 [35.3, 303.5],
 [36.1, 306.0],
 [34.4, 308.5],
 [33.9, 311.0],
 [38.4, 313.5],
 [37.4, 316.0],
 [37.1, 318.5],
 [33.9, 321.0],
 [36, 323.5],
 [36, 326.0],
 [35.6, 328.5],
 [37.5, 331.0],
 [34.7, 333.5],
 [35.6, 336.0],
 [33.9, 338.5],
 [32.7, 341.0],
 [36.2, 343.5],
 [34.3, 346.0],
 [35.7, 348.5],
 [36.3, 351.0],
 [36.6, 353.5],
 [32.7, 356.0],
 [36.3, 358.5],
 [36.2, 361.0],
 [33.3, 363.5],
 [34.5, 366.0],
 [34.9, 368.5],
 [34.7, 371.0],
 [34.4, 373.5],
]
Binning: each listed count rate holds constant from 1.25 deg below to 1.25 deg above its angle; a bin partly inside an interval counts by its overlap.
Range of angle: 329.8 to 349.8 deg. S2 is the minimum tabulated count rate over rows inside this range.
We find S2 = 32.7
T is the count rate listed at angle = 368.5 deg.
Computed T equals 34.9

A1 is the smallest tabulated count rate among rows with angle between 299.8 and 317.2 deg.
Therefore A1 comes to 33.9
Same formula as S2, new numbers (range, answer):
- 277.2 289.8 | 34.5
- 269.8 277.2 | 35.8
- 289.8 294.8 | 37.4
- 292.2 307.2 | 34.6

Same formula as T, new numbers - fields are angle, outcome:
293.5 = 37.4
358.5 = 36.3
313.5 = 38.4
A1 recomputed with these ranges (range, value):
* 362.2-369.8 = 33.3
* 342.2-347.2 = 34.3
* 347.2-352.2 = 35.7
